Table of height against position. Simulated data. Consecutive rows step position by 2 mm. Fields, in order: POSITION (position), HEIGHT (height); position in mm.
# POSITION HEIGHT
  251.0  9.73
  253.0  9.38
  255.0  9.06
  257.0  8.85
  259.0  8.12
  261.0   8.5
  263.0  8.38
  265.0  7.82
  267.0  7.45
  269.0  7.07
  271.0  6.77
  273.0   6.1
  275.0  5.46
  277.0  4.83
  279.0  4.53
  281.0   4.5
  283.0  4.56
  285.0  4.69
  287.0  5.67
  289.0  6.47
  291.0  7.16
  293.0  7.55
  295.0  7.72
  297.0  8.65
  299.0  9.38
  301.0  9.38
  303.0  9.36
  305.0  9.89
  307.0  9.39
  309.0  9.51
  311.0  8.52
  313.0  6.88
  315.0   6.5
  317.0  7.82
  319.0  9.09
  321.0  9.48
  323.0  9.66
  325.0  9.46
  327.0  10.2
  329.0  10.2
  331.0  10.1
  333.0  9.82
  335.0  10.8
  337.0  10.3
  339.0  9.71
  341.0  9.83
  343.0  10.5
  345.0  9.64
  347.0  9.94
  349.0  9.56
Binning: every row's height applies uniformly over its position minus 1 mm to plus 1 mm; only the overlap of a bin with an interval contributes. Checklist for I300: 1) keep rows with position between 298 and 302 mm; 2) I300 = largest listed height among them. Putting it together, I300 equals 9.38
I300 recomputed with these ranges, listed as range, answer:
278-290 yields 6.47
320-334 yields 10.2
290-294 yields 7.55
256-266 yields 8.85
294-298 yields 8.65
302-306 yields 9.89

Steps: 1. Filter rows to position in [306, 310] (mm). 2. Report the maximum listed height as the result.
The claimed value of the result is 9.51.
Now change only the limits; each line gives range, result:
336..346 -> 10.5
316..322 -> 9.48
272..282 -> 6.1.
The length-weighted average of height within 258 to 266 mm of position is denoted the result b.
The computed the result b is 8.21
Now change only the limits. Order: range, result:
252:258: 9.1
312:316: 6.69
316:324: 9.01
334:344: 10.2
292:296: 7.63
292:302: 8.54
